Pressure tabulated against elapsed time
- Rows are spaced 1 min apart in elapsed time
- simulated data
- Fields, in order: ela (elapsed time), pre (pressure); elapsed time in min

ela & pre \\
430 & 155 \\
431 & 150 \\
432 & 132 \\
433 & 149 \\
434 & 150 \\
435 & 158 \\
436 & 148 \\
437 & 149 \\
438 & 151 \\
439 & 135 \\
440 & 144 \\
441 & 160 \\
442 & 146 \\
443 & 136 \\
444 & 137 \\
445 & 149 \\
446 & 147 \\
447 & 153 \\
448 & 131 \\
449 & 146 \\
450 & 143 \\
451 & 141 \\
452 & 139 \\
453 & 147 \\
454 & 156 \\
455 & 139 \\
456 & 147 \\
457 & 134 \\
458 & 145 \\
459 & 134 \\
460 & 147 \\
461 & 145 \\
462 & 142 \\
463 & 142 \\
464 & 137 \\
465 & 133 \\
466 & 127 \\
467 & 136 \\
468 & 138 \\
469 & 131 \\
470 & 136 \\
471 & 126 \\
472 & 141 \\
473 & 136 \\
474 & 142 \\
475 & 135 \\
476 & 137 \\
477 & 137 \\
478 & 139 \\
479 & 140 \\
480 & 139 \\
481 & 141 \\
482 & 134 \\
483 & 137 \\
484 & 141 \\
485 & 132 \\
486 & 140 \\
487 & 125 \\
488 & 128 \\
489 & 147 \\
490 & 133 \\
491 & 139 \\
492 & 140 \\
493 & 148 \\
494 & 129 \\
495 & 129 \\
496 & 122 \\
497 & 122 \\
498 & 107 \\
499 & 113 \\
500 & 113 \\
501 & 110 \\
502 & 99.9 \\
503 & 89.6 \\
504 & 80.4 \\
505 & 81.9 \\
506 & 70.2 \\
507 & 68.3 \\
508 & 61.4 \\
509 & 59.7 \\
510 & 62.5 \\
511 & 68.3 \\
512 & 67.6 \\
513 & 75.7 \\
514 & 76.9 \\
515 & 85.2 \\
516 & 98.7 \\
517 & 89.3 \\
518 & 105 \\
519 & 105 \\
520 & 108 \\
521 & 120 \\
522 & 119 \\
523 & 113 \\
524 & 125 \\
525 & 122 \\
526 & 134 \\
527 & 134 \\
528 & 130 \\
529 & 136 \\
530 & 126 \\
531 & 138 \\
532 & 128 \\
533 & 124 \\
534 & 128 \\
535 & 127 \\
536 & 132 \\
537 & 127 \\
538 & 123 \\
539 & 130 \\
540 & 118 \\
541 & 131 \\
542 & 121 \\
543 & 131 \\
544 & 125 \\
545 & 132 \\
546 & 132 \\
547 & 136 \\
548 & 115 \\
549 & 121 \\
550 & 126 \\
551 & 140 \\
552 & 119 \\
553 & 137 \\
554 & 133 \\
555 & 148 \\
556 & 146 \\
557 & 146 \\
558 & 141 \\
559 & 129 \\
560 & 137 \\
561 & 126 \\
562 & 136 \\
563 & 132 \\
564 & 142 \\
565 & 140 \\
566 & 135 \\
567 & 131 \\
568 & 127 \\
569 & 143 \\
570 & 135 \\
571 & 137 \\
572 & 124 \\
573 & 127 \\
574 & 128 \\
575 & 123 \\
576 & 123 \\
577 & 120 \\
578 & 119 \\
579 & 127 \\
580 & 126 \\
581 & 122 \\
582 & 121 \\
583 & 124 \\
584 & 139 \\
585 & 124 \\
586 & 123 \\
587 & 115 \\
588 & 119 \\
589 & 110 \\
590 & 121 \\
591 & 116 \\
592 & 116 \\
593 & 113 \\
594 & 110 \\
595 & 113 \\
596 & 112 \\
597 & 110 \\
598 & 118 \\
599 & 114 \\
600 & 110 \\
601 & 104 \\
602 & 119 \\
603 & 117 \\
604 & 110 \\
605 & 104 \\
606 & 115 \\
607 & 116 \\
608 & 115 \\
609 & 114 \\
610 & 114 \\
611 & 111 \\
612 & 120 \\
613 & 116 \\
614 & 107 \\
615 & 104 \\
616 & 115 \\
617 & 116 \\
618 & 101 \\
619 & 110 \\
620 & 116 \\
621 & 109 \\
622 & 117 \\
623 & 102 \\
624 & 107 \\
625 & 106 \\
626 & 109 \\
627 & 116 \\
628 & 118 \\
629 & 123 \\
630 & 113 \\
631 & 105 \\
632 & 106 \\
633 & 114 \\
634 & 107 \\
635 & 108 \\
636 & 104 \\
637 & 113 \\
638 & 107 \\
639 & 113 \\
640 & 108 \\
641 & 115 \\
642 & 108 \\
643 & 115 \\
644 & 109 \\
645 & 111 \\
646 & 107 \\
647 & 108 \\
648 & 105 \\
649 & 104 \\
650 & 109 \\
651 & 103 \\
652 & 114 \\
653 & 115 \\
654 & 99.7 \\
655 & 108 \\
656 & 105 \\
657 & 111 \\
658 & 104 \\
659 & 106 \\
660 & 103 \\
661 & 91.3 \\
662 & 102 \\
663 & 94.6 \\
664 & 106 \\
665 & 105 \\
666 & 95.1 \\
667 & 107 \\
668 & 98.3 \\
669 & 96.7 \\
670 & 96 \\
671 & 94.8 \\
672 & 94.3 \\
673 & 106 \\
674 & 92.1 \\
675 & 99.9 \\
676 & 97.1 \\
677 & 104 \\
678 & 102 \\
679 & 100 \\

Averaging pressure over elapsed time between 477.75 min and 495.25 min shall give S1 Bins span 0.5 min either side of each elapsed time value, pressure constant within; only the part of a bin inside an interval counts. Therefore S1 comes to 137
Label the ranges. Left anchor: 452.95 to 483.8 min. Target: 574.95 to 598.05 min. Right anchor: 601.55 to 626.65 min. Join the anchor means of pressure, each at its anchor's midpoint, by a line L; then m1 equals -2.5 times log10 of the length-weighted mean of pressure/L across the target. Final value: -0.02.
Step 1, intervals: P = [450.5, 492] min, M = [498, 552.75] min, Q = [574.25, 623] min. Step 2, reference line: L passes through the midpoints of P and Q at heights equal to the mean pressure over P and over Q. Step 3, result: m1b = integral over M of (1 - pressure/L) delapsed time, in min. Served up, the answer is 7.6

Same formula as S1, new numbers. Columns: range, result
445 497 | 138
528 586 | 130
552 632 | 121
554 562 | 138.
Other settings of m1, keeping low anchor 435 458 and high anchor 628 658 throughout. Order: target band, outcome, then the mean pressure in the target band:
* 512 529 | 0.208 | 108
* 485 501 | 0.065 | 128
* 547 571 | -0.082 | 134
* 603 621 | 0.027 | 112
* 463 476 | 0.043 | 135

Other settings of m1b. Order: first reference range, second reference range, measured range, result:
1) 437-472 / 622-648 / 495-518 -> 7.60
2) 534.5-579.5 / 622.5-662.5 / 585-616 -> 1.44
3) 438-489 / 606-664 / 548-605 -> -2.57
